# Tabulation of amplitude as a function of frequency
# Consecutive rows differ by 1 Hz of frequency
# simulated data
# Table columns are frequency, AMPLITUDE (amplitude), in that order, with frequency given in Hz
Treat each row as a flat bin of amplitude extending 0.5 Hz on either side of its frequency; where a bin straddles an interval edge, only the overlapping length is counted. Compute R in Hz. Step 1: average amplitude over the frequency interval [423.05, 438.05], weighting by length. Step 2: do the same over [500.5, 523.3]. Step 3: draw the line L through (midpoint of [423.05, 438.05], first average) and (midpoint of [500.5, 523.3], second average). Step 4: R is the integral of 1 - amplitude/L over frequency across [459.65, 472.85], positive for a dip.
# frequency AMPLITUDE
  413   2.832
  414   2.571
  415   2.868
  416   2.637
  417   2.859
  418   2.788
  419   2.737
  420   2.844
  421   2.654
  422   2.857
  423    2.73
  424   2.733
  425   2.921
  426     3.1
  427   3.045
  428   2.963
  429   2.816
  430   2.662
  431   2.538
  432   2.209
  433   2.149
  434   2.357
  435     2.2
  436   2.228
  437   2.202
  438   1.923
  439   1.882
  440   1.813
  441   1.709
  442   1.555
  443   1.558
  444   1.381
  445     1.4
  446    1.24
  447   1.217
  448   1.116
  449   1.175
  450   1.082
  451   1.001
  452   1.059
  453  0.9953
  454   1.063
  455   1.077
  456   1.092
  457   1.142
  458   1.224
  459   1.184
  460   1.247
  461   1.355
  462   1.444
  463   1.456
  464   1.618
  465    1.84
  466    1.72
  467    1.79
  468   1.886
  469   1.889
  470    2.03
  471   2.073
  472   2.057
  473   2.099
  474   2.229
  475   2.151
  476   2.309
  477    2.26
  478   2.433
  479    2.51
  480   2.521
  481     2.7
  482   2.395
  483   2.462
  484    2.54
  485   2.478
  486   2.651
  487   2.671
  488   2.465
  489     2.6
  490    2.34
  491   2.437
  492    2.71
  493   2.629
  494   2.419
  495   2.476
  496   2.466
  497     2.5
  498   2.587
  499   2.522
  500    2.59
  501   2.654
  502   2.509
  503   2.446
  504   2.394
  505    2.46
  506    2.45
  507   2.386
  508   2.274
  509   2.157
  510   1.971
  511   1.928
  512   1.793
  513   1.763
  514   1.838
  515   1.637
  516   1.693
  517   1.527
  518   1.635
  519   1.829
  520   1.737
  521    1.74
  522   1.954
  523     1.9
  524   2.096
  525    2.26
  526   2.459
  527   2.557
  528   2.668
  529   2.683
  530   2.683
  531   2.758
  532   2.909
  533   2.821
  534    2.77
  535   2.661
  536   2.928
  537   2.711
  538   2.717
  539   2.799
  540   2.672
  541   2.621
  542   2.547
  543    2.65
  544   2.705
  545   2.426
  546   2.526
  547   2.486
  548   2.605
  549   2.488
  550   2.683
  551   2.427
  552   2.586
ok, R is 3.3 Hz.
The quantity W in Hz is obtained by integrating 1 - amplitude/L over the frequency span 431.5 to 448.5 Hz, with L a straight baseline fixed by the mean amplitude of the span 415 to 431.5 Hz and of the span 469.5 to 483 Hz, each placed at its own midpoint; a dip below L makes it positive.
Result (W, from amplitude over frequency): 5.6 Hz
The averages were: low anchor 2.81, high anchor 2.3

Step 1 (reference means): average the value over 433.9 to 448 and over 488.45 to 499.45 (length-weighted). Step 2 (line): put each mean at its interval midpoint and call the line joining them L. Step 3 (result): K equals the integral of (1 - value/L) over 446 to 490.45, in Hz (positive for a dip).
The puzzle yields 7.1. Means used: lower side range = 1.72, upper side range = 2.52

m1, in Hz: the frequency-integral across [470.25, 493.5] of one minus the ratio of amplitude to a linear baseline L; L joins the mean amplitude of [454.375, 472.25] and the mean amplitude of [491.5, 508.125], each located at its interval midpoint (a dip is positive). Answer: -4.41 Hz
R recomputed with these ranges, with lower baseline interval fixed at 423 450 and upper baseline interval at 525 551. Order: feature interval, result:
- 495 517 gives 2.1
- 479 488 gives -0.8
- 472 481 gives -0.1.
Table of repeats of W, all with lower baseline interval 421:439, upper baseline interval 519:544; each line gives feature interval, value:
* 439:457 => 8.93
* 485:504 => -0.09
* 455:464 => 4.47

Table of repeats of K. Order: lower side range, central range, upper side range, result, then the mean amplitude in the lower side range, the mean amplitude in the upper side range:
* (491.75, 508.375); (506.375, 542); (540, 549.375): 3.7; 2.5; 2.57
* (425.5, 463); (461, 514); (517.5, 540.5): -4.6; 1.71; 2.43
